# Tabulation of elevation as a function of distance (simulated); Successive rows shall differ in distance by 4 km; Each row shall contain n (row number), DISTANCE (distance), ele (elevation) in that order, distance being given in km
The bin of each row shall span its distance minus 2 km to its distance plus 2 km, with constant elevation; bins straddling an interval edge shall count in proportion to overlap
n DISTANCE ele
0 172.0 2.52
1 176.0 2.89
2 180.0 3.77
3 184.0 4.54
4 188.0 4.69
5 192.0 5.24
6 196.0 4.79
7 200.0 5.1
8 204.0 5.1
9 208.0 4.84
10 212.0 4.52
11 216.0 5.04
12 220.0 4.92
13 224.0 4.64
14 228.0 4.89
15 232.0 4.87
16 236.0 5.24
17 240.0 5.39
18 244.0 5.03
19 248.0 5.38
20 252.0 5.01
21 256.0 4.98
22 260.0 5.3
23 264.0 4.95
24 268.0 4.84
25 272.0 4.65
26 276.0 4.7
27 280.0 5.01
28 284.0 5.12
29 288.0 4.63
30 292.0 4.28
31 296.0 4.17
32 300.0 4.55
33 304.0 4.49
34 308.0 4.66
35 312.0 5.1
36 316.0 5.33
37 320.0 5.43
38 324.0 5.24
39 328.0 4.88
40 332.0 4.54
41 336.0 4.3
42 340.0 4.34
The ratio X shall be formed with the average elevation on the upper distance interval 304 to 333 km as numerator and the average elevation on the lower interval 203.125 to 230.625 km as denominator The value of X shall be 1.03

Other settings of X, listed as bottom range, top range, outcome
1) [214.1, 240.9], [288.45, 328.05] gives 0.96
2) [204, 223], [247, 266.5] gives 1.05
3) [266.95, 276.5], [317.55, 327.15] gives 1.12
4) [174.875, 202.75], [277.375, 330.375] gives 1.07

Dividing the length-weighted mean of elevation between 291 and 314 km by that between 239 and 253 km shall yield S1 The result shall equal 0.88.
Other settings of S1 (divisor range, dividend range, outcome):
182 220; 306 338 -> 1.01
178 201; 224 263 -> 1.09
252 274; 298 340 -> 0.98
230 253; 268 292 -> 0.93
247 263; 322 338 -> 0.92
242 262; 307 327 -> 1.00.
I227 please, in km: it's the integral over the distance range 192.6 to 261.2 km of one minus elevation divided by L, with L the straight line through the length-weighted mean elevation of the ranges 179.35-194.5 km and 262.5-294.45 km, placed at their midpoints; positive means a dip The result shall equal -4.6 km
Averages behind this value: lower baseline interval 4.64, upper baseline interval 4.76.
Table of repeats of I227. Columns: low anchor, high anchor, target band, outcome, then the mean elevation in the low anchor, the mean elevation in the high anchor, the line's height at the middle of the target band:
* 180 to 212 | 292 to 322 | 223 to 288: -2.7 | 4.81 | 4.78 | 4.79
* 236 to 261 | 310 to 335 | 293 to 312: 2.1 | 5.18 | 5.06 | 5.09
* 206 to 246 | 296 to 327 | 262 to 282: 0.4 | 4.94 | 4.92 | 4.93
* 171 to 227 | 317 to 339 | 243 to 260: -1.7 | 4.51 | 4.87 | 4.66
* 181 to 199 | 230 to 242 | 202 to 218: 0.2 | 4.77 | 5.17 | 4.94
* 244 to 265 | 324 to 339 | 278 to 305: 1.6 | 5.12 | 4.65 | 4.89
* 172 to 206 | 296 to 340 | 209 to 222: -1.0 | 4.4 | 4.8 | 4.48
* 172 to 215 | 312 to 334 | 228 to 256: -2.5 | 4.47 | 5.09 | 4.7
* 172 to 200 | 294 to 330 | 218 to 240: -2.4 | 4.25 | 4.87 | 4.46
